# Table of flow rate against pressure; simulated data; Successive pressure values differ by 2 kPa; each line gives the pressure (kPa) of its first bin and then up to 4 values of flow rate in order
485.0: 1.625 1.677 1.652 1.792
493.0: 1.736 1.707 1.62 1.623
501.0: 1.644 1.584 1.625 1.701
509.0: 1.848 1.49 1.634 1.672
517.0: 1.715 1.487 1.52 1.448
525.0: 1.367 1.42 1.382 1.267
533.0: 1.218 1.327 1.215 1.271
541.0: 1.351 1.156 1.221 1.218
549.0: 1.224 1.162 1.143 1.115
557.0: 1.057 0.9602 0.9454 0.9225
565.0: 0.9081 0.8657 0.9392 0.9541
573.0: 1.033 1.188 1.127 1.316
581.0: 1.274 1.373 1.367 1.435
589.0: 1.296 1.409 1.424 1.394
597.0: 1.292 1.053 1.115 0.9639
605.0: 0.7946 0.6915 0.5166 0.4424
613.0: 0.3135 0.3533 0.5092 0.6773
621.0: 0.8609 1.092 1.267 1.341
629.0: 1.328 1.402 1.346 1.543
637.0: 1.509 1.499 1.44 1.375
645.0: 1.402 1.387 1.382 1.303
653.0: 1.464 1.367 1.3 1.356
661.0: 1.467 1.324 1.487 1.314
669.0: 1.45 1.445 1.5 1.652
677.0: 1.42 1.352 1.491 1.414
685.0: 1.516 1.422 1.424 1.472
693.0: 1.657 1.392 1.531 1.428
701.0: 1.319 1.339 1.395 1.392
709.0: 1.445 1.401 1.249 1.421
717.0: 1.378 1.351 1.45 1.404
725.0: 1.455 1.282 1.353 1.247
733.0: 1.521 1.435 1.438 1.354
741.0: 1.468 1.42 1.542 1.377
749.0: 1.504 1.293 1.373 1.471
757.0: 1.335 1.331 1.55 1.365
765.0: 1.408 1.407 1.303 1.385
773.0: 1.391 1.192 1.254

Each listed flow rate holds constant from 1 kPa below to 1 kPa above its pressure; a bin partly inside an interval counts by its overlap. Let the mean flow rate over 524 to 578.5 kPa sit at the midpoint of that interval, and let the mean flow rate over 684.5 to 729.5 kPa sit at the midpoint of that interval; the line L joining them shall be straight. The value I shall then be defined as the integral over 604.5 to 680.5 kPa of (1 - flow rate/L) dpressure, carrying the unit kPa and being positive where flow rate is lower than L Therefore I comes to 6.0 kPa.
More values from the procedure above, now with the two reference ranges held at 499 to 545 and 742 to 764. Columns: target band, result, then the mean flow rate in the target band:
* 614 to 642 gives 5.6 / 1.15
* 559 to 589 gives 7.0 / 1.12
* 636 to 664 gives 0.8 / 1.4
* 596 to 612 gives 6.5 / 0.859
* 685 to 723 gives 0.2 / 1.42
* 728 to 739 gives 0.2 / 1.39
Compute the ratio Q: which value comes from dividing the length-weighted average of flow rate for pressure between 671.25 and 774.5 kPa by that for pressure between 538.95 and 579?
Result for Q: 1.3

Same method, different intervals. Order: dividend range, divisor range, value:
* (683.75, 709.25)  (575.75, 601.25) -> 1.11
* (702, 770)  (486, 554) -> 0.95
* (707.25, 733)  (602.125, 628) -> 1.82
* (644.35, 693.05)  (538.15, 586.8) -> 1.26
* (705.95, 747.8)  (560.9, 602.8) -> 1.19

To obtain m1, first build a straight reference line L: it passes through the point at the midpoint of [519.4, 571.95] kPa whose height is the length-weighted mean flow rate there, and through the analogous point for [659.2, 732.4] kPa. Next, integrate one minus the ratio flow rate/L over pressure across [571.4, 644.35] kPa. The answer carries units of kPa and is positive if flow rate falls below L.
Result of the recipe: 8.9 kPa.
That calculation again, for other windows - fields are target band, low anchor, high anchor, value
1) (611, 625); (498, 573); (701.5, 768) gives 7.1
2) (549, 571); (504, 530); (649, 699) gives 7.5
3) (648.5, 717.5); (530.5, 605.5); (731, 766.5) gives -4.9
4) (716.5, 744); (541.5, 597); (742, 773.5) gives -0.6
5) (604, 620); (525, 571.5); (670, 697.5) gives 9.4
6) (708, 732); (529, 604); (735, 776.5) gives -0.3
